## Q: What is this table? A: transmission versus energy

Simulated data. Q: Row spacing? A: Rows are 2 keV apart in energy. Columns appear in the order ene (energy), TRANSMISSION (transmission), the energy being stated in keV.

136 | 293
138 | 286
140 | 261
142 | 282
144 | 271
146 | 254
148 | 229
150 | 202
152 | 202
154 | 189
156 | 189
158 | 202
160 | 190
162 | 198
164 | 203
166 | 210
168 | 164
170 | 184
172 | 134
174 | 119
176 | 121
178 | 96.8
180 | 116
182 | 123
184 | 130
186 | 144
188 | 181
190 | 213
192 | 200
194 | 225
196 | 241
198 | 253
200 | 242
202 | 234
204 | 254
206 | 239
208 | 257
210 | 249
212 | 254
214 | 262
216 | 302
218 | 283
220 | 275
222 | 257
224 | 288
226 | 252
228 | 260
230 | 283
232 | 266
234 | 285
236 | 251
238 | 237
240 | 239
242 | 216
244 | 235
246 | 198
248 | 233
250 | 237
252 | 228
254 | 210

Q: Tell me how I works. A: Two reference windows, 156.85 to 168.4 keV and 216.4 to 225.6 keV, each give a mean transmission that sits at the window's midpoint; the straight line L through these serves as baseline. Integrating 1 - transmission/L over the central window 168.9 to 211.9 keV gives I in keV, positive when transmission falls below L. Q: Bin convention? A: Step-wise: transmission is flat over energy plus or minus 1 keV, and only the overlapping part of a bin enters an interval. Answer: 8.6 keV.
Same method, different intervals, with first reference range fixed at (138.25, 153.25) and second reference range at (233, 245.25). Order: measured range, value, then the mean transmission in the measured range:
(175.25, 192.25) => 6.9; 145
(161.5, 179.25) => 6.3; 157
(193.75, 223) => -1.5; 256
